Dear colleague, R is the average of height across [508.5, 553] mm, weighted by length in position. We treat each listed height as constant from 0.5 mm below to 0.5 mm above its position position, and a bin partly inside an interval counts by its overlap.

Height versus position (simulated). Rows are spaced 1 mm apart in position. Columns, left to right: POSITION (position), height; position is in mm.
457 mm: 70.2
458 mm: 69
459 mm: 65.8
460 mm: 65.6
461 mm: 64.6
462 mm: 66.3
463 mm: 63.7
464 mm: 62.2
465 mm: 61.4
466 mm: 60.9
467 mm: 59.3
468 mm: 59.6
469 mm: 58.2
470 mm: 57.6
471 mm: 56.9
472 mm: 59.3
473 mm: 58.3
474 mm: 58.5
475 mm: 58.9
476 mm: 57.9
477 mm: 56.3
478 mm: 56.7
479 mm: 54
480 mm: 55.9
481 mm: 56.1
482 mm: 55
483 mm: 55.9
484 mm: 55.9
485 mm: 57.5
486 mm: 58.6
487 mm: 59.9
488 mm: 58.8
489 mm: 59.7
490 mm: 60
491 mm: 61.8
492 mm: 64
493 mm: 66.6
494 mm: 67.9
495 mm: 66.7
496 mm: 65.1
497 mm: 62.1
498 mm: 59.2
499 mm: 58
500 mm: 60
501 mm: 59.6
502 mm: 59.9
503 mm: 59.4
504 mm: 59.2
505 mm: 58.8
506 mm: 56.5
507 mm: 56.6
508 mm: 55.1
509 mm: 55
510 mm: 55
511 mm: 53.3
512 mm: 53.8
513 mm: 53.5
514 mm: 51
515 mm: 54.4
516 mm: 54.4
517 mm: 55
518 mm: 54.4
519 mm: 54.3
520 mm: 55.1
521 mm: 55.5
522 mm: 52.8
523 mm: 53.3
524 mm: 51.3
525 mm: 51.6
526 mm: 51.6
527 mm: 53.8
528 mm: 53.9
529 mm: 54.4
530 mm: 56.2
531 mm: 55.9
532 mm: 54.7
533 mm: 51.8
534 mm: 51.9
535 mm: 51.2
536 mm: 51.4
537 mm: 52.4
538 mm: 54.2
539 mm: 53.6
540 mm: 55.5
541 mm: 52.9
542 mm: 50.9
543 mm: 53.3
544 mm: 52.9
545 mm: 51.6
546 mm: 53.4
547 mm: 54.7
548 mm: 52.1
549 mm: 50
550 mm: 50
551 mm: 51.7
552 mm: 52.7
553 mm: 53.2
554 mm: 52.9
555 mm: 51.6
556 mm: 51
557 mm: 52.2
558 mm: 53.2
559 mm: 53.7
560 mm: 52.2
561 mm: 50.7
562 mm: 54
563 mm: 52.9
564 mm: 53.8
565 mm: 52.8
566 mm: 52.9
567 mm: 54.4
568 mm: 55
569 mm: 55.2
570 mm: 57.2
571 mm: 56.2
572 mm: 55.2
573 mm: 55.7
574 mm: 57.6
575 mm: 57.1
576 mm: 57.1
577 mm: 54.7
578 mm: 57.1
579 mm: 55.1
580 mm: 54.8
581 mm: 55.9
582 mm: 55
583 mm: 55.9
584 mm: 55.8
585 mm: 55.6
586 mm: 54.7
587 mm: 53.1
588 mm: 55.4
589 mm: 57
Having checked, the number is 53.2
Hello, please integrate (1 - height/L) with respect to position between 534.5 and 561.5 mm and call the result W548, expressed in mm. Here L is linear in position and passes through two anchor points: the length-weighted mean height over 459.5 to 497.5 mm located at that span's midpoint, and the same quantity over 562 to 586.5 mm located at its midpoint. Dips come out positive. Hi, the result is 2.0 mm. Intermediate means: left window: 60.1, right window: 55.3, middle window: 52.4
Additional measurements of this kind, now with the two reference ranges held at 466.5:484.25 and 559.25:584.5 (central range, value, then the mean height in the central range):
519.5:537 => 0.85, 53.3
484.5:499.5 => -1.28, 61.7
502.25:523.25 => 0.46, 55.1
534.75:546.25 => 0.60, 52.8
